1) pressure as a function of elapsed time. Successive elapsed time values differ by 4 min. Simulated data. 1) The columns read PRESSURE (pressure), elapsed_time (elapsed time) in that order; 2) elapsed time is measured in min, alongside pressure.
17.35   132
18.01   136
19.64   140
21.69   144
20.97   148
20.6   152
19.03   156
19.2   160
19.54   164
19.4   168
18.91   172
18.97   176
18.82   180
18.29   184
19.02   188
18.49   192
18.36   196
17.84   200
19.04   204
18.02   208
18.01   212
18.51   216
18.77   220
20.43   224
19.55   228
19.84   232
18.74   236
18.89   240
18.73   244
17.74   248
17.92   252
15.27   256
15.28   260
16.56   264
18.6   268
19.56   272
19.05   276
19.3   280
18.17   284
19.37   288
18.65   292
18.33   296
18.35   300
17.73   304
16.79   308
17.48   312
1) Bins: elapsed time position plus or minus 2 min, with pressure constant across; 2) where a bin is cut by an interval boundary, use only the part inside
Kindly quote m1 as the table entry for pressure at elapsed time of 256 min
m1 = 15.27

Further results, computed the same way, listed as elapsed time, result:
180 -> 18.82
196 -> 18.36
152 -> 20.6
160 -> 19.2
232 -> 19.84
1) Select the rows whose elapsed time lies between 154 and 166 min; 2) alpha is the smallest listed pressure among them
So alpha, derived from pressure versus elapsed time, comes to 19.03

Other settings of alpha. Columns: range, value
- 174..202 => 17.84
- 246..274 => 15.27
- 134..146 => 18.01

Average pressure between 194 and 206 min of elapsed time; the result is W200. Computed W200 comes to 18.4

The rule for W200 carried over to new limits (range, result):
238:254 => 18.3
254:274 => 17.1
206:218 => 18.2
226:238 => 19.4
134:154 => 20.2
